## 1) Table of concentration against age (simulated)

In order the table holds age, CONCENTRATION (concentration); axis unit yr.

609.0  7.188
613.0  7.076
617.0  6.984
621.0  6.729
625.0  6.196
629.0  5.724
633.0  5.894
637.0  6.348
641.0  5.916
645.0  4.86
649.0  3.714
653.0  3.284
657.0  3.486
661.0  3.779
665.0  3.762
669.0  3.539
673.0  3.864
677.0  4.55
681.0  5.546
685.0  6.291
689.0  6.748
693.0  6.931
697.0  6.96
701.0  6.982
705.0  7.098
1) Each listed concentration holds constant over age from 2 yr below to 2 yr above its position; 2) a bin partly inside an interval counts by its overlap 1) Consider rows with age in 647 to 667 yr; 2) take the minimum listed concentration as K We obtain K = 3.284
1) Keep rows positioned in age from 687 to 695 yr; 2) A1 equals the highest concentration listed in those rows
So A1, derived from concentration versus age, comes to 6.931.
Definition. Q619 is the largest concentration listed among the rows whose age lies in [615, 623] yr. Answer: 6.984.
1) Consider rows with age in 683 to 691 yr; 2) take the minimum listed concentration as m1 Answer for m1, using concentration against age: 6.291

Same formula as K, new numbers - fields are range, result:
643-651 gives 3.714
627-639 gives 5.724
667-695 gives 3.539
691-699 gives 6.931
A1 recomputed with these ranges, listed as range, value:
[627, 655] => 6.348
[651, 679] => 4.55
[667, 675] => 3.864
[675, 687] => 6.291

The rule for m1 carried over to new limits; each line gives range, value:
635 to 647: 4.86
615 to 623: 6.729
